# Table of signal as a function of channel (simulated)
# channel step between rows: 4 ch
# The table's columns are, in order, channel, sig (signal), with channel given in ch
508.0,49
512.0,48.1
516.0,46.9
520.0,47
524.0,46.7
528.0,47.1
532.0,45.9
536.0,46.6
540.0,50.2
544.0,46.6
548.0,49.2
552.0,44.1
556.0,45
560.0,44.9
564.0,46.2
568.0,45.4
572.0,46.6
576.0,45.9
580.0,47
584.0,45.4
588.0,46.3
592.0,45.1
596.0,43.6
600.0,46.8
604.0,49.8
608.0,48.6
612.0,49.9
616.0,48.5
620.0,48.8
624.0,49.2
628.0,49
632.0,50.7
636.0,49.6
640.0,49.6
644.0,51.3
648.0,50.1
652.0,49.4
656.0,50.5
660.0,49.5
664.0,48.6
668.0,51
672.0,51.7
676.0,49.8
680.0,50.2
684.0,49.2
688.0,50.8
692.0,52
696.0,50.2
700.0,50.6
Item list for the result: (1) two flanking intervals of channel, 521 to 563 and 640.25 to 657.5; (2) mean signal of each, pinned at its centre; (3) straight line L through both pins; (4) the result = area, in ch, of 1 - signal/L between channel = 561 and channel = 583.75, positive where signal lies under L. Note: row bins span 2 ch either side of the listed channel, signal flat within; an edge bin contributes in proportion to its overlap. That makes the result 0.7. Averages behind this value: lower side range 46.6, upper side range 50.2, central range 46.1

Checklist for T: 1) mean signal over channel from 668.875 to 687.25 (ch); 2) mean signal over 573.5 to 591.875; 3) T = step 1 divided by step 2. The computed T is 1.09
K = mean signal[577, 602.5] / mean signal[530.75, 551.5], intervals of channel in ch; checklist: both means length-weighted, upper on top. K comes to 0.96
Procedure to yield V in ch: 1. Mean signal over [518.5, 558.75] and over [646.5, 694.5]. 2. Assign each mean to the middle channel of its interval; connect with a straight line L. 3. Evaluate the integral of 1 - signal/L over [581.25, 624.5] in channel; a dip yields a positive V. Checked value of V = 1.0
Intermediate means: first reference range 46.8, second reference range 50.2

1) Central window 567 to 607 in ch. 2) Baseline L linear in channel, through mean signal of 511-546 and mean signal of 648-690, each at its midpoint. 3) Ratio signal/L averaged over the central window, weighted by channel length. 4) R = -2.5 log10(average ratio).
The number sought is 0.05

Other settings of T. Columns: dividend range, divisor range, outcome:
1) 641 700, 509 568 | 1.08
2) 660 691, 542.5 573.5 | 1.09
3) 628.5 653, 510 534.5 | 1.07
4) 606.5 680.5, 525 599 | 1.08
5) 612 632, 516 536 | 1.05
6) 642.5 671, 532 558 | 1.07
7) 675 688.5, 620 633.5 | 1.01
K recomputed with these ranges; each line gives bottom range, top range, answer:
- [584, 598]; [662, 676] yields 1.12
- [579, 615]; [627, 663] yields 1.06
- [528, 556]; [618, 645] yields 1.06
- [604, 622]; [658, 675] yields 1.02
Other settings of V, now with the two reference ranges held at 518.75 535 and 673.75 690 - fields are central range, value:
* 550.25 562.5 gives 0.7 ch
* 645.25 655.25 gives -0.1 ch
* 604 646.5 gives -0.6 ch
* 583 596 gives 0.7 ch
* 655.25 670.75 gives -0.1 ch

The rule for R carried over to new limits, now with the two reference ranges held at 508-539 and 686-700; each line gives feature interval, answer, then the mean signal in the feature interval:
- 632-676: 0.00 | 50.1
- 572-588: 0.05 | 46.2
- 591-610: 0.05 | 46.9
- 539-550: -0.02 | 48.5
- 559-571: 0.06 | 45.6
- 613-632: 0.01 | 49.1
